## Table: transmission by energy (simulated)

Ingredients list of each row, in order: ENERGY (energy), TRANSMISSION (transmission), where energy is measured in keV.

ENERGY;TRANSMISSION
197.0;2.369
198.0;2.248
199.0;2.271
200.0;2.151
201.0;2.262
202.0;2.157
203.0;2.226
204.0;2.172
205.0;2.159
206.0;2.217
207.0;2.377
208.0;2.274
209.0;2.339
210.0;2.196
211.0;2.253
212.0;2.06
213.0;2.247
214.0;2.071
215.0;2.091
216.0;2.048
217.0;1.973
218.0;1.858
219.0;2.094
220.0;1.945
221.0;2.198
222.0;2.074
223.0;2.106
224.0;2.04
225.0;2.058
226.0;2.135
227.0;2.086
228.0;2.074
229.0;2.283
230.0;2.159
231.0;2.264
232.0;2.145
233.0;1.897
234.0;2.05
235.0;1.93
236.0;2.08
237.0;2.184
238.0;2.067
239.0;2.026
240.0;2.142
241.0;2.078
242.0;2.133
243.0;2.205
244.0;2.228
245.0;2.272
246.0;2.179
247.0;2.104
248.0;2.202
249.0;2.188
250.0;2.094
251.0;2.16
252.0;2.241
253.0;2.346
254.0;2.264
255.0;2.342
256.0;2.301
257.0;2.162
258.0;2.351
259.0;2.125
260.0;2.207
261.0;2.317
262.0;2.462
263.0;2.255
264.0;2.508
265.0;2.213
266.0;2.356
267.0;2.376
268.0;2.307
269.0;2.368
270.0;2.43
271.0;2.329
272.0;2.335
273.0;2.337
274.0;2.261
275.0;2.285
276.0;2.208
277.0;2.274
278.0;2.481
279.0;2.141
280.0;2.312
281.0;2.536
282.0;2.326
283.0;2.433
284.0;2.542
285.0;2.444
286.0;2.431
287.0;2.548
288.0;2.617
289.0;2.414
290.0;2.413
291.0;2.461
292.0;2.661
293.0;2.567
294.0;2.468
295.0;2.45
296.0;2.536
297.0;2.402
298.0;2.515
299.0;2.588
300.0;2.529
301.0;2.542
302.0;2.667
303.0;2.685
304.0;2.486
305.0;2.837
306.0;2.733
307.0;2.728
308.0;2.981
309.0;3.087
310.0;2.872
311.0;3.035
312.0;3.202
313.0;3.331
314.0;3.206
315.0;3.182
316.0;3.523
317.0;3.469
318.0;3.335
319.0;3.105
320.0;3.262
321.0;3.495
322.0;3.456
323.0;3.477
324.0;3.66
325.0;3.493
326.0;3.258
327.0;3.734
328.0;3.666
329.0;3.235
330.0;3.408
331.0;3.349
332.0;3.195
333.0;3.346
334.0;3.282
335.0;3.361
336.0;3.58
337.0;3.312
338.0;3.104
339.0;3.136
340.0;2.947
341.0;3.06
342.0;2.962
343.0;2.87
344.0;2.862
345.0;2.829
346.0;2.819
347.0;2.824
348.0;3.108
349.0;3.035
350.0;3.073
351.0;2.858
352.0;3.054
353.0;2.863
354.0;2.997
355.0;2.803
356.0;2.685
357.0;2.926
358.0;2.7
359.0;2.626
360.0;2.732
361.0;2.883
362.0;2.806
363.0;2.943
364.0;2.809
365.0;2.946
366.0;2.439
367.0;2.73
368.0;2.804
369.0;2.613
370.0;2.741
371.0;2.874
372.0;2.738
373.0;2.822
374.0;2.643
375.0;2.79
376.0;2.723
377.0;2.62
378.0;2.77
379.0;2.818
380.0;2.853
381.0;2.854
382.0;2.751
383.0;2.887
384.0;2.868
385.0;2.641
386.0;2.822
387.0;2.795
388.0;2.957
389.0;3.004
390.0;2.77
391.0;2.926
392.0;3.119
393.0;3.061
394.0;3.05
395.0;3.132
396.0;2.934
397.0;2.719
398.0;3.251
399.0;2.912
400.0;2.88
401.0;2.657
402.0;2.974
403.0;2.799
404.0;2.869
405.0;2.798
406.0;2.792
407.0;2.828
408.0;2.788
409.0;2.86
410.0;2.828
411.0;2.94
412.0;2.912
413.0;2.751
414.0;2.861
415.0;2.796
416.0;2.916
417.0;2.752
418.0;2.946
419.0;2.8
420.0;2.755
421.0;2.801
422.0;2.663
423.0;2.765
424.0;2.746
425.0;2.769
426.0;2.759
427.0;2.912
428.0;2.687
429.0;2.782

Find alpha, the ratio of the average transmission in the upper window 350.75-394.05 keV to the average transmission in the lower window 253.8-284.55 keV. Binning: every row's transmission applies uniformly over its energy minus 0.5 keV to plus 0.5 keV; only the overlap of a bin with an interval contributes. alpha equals 1.2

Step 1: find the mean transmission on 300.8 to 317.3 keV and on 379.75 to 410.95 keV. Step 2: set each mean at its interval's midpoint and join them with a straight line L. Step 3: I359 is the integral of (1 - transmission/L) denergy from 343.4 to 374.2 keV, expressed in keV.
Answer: 1.0 keV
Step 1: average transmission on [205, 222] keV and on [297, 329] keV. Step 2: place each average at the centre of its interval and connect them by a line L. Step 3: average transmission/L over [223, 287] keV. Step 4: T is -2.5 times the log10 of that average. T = 0.13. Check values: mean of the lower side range 2.14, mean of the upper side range 3.09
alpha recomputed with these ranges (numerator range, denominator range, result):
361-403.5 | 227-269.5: 1.29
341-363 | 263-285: 1.22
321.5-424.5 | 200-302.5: 1.30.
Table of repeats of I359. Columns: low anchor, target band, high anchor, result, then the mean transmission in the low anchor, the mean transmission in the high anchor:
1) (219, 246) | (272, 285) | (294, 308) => 0.5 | 2.11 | 2.6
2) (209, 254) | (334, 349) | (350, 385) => -2.2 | 2.12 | 2.8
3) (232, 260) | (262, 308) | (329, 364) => 0.6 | 2.16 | 3.01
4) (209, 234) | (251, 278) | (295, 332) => 2.6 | 2.1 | 3.08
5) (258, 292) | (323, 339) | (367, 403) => -4.8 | 2.37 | 2.85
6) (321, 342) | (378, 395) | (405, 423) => 0.6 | 3.35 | 2.82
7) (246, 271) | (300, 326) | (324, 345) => -1.0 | 2.28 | 3.26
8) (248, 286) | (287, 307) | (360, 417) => -1.0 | 2.31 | 2.84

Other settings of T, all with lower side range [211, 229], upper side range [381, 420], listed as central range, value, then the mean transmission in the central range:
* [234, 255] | 0.01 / 2.16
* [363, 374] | -0.01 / 2.76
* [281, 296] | -0.05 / 2.49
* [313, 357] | -0.23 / 3.19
